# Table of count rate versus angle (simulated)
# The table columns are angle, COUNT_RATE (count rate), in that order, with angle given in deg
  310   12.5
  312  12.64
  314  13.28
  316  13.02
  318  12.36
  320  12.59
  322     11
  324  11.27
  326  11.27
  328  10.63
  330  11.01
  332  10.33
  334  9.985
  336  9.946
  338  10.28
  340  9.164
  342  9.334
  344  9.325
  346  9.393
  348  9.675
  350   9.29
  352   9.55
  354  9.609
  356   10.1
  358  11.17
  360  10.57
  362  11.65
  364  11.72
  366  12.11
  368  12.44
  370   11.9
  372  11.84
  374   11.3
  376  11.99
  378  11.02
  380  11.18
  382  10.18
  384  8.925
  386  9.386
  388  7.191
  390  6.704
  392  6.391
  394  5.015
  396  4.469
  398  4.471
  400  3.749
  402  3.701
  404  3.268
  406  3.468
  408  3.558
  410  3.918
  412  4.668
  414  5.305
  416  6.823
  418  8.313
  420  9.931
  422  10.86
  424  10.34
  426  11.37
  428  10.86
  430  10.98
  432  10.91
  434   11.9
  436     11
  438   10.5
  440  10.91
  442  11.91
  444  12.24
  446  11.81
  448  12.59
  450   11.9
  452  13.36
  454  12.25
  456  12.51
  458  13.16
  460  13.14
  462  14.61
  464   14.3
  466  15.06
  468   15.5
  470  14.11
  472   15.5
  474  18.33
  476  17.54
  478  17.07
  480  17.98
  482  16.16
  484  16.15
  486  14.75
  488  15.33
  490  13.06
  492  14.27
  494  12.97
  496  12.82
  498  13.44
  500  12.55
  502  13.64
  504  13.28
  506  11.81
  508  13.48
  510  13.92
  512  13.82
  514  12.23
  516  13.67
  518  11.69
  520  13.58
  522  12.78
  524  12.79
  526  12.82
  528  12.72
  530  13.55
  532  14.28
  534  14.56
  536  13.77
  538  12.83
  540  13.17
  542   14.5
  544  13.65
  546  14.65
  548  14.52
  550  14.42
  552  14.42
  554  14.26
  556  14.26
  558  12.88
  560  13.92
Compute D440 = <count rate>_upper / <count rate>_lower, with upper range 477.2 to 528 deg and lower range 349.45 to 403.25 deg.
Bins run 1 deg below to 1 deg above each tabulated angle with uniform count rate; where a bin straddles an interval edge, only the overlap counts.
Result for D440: 1.51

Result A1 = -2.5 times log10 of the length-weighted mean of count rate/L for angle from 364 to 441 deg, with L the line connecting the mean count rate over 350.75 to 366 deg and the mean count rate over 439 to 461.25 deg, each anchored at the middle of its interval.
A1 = 0.32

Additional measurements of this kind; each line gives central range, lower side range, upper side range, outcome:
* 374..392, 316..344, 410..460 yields 0.13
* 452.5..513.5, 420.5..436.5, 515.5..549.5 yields -0.17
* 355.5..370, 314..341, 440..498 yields 0.04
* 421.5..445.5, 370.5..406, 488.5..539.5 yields -0.16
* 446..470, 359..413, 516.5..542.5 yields -0.25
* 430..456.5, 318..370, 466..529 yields 0.10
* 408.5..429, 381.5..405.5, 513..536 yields -0.09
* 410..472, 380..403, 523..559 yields -0.25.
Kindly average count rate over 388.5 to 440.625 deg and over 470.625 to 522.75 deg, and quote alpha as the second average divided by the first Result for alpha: 1.9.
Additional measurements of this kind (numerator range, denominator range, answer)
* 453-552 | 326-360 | 1.41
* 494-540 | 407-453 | 1.34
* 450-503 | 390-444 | 1.89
